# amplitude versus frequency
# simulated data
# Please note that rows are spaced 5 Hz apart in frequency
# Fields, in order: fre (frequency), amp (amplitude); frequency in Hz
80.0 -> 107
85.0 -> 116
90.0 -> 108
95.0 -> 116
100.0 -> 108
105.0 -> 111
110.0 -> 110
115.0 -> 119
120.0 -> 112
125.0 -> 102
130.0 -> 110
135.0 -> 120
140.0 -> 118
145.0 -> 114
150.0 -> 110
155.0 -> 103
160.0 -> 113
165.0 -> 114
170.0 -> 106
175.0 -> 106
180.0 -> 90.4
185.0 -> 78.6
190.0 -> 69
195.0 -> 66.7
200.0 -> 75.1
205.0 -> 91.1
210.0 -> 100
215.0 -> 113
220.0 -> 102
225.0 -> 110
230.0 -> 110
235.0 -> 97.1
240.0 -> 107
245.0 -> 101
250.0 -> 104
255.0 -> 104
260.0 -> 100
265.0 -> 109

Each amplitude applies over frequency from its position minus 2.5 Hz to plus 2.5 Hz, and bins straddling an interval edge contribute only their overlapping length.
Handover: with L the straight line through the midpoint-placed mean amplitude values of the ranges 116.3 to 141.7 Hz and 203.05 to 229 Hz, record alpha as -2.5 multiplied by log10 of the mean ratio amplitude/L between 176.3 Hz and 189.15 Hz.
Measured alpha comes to 0.26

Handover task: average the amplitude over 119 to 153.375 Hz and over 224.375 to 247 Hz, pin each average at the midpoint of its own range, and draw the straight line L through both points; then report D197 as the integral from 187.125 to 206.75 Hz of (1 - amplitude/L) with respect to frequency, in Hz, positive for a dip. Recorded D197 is 5.9 Hz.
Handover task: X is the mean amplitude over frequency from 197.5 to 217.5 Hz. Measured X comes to 94.8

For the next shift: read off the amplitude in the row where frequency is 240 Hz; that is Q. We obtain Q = 107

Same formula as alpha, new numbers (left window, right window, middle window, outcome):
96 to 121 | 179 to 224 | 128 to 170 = -0.109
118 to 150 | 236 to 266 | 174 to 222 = 0.211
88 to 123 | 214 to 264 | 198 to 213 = 0.183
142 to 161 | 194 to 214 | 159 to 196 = 0.067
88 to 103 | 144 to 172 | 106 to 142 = -0.024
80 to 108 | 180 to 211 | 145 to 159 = -0.163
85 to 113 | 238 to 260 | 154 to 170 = -0.021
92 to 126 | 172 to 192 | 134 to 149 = -0.158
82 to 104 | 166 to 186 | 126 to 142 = -0.096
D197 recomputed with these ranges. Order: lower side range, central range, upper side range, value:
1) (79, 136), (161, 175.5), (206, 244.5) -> -0.19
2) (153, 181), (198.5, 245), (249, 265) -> 1.52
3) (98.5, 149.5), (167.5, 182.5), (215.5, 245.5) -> 1.13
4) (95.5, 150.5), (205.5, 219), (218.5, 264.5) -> 0.31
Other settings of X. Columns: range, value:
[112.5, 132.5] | 111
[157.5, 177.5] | 110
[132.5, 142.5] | 119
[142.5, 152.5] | 112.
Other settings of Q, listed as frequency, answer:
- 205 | 91.1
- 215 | 113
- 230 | 110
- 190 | 69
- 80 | 107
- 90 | 108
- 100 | 108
